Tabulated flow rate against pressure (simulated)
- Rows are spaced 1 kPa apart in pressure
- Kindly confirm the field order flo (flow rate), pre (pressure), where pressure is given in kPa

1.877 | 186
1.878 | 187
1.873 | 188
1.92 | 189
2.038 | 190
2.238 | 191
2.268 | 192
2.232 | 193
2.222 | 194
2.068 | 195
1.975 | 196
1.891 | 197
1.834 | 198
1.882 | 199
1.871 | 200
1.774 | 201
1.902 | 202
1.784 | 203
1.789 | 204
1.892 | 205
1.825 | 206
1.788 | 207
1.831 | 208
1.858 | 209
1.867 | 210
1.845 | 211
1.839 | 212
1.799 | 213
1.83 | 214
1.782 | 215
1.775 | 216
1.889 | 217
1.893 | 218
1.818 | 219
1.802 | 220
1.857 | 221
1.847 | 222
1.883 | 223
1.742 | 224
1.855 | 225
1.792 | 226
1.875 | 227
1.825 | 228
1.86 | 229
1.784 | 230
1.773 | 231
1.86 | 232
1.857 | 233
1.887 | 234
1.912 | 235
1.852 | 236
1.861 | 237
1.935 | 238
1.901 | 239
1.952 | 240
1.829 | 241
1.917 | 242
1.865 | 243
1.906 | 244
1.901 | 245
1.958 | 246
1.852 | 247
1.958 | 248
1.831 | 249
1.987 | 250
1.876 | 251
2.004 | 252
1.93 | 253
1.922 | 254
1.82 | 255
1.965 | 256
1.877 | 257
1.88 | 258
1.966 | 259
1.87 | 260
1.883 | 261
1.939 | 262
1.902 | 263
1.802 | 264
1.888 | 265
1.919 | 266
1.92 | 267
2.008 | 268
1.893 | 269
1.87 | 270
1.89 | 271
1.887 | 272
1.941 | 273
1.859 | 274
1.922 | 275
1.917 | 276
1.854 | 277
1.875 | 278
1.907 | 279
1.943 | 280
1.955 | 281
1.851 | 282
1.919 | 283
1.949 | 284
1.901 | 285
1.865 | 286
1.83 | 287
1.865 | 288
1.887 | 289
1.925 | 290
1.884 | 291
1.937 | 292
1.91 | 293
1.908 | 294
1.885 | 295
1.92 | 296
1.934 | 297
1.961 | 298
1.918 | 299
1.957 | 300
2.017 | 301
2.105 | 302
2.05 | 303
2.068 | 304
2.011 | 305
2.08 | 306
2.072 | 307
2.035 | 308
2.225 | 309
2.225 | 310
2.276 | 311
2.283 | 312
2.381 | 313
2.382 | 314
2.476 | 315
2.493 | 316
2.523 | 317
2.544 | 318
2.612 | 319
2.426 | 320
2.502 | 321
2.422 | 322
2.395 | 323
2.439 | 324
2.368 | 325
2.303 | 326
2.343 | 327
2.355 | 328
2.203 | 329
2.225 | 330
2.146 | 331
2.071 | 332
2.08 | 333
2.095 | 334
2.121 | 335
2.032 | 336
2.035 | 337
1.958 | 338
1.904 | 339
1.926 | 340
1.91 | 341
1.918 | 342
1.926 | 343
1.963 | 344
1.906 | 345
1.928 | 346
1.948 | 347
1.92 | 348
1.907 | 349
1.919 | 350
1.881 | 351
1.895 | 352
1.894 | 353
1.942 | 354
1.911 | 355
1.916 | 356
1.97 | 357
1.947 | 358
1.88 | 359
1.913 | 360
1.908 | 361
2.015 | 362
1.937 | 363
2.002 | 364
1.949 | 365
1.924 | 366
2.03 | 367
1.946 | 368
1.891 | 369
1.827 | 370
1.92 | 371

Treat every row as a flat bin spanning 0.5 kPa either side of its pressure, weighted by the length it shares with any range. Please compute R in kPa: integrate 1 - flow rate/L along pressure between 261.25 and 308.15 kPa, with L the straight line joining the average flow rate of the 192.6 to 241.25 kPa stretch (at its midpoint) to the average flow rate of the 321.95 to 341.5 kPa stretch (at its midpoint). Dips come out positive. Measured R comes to 2.5 kPa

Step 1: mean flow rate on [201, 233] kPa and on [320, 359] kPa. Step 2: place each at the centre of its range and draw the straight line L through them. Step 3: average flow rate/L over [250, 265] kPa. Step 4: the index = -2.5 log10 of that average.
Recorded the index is 0.00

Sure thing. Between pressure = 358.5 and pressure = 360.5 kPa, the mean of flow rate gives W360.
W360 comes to 1.9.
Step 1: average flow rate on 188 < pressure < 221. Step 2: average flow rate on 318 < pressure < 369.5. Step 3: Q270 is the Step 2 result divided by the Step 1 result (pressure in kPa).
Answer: 1.1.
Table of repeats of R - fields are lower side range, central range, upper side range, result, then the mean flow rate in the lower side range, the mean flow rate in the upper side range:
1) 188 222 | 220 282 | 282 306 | 1.1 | 1.9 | 1.94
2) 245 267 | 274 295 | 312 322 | 2.6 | 1.91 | 2.47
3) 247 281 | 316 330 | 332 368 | -3.4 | 1.91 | 1.95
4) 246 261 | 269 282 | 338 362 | 0.1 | 1.91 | 1.92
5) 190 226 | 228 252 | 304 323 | 1.7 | 1.89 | 2.33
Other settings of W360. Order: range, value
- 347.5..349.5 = 1.91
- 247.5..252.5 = 1.93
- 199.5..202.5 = 1.85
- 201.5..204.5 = 1.82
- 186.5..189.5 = 1.89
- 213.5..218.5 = 1.83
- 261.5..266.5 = 1.89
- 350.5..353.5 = 1.89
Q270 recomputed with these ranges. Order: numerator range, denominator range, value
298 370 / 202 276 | 1.12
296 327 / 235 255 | 1.18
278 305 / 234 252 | 1.02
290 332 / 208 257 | 1.18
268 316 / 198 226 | 1.09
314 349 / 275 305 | 1.13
